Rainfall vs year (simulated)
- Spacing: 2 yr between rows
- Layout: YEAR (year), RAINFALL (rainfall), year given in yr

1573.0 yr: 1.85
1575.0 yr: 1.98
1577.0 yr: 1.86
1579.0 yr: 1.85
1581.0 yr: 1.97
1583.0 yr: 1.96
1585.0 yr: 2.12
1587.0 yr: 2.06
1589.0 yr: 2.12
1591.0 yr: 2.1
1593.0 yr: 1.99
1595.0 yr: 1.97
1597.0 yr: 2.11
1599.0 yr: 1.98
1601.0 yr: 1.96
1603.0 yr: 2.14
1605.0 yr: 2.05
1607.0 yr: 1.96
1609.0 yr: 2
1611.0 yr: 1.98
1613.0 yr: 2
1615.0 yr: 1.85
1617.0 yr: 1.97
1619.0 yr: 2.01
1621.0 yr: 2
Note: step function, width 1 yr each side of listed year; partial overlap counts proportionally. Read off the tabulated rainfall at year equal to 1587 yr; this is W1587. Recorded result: 2.06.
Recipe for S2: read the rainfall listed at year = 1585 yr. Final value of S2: 2.12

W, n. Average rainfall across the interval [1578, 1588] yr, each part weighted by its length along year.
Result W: 1.99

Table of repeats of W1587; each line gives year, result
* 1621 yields 2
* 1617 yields 1.97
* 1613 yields 2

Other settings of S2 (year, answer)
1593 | 1.99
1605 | 2.05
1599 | 1.98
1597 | 2.11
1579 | 1.85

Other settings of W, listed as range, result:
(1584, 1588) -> 2.09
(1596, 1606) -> 2.05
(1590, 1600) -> 2.03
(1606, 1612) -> 1.98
